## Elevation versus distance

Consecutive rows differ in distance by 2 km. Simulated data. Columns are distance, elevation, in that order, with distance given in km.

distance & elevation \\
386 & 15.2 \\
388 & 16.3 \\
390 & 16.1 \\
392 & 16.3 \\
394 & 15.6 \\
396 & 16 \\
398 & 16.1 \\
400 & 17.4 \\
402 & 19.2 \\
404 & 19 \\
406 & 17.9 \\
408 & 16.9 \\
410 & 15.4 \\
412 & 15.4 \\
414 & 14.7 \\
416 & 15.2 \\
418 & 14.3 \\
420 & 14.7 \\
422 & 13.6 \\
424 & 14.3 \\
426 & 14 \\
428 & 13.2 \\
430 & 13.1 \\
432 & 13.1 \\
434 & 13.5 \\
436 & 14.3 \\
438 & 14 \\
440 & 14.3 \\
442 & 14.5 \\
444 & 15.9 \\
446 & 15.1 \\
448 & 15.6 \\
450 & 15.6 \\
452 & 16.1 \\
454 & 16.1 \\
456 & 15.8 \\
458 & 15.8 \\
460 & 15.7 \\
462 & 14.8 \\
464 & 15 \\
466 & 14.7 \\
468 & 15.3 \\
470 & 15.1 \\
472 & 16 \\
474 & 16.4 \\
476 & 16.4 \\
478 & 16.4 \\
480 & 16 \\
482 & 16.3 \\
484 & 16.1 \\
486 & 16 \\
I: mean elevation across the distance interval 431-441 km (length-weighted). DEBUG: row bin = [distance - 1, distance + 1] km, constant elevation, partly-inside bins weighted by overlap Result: 13.8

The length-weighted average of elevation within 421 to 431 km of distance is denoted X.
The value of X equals 13.6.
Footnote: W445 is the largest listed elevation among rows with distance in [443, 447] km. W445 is 15.9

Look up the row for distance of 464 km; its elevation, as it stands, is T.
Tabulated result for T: 15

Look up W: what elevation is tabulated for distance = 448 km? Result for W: 15.6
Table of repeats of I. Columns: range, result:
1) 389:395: 16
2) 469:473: 15.6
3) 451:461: 15.9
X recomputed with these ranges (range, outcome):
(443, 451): 15.6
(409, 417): 15.2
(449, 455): 15.9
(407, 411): 16.1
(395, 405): 17.5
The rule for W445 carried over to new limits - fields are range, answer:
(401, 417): 19.2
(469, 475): 16.4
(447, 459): 16.1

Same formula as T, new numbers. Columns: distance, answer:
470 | 15.1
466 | 14.7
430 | 13.1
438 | 14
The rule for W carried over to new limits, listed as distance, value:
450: 15.6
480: 16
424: 14.3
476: 16.4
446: 15.1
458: 15.8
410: 15.4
